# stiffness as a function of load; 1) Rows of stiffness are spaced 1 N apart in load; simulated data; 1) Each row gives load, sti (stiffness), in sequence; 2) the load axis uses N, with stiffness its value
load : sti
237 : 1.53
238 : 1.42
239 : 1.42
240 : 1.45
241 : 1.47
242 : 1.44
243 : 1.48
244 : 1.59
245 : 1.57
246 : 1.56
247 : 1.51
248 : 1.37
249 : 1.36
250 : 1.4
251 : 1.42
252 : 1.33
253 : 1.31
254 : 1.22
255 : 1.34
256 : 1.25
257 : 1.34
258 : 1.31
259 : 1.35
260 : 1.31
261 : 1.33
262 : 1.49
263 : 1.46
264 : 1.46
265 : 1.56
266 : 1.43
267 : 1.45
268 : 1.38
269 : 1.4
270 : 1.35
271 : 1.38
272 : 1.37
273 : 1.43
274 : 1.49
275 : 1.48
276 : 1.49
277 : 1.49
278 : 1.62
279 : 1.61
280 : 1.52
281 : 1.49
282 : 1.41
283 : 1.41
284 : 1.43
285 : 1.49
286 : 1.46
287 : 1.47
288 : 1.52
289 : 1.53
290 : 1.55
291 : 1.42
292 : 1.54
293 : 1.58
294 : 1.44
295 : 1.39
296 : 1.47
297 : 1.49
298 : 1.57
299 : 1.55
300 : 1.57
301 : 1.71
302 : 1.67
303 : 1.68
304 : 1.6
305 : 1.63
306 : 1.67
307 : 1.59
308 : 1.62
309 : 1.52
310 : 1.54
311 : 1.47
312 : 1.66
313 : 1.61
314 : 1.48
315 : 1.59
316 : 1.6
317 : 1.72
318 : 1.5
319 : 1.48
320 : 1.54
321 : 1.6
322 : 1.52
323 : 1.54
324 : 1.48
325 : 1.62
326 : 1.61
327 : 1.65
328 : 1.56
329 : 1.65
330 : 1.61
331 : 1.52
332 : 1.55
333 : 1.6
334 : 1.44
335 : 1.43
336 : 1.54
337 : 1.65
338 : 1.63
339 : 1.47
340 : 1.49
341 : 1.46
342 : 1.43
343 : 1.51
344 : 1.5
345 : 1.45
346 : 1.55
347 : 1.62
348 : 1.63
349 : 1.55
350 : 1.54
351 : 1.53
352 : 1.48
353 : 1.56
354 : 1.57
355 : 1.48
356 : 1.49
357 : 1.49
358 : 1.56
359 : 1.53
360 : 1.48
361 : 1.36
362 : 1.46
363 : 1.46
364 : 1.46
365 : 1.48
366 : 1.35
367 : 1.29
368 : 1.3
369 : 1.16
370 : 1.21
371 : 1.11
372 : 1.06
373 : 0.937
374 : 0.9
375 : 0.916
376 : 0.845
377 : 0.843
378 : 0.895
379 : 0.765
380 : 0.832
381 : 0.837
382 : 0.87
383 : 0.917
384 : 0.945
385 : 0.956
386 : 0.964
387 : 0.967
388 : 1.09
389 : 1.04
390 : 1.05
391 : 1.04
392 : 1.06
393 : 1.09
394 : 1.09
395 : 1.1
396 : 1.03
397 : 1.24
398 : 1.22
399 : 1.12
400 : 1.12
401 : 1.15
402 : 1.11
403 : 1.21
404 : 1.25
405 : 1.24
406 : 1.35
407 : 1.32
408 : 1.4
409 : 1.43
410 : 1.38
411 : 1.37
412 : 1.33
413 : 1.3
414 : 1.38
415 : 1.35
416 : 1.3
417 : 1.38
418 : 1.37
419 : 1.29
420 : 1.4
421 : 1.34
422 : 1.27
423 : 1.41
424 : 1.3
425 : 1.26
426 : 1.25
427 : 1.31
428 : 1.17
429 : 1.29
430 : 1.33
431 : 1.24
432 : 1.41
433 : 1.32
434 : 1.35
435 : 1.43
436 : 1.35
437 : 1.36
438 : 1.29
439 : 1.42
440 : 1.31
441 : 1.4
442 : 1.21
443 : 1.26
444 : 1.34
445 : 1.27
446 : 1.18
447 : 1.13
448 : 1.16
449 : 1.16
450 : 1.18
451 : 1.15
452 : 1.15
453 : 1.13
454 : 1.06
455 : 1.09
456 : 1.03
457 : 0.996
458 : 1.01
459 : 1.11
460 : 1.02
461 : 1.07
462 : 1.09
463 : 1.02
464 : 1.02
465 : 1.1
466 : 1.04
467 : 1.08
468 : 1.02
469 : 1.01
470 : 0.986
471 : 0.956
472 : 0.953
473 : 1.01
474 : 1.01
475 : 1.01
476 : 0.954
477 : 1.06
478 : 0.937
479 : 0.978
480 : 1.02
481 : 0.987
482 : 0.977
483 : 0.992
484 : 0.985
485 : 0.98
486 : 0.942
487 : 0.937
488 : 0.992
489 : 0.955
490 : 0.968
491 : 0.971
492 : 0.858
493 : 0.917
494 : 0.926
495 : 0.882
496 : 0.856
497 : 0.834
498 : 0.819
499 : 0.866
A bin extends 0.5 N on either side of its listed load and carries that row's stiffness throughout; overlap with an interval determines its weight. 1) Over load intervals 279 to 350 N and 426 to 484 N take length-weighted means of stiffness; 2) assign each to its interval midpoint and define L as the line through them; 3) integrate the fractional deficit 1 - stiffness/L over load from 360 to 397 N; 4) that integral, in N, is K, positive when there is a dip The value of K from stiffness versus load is 7.6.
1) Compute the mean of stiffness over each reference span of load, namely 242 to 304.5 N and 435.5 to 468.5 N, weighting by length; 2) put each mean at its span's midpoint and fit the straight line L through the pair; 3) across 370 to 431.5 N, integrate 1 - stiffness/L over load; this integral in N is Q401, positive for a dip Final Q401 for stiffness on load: 4.3 N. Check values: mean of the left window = 1.46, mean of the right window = 1.16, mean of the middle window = 1.15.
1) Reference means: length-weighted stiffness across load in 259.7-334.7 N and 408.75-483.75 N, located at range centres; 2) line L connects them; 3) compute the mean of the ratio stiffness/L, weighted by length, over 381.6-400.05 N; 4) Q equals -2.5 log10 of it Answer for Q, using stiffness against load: 0.24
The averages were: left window 1.52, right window 1.19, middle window 1.05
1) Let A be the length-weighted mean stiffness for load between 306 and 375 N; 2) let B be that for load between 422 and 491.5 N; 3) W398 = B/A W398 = 0.8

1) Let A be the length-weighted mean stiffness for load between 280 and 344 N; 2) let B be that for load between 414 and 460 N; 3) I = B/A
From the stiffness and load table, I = 0.8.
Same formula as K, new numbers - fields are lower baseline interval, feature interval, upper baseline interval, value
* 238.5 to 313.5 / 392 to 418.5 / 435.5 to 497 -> -1.2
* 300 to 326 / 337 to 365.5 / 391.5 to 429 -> -1.0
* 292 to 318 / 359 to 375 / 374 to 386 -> -4.1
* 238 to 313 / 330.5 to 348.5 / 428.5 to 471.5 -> -2.1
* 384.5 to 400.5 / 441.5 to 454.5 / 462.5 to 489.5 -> -2.0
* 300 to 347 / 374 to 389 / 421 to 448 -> 5.5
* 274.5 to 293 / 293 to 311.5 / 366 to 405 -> -2.0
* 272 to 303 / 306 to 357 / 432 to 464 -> -4.5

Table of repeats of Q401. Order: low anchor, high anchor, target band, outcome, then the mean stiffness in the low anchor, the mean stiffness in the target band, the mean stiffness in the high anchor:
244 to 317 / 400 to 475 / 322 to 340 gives -2.09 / 1.48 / 1.56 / 1.22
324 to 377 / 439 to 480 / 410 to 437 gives -2.76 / 1.43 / 1.33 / 1.09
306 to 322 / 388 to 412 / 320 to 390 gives 2.79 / 1.57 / 1.34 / 1.19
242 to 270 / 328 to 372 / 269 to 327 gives -3.76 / 1.41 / 1.53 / 1.48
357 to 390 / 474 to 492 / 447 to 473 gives -1.45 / 1.12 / 1.06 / 0.977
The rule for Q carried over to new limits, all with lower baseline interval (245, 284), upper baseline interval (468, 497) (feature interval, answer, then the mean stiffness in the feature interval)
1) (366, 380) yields 0.17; 1.02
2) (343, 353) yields -0.23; 1.54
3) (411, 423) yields -0.22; 1.34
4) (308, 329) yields -0.20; 1.57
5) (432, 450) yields -0.22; 1.29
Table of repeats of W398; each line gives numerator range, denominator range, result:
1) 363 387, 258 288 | 0.72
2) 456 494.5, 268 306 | 0.66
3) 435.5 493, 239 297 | 0.75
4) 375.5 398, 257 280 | 0.68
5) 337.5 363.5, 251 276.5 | 1.09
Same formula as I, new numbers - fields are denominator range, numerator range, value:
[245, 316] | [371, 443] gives 0.80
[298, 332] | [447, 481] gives 0.66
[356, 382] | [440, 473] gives 0.94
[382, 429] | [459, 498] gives 0.81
